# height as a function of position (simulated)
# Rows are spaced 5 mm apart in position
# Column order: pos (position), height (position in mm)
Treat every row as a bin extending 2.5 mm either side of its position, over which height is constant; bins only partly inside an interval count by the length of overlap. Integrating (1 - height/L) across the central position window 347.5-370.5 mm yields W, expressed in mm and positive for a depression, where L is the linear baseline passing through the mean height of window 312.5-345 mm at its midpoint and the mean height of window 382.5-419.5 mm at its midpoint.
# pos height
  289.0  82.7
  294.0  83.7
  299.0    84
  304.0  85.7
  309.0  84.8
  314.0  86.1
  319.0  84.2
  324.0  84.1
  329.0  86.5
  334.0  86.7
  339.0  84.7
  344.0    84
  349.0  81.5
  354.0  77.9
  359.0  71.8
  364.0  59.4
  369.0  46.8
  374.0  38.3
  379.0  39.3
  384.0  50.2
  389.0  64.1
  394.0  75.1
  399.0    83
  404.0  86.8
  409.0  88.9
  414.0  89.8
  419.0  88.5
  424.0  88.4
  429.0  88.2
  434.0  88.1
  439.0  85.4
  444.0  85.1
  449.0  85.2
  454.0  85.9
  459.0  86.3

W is 4.11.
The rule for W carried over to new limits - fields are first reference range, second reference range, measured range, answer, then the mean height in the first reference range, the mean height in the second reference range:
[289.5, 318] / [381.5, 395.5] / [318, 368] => -2.99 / 84.7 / 62.3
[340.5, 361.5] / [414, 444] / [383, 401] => 3.12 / 79.1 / 87.7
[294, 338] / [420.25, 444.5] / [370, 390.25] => 9.25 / 85.2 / 87.3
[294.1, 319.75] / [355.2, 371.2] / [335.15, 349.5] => -2.90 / 84.9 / 61.1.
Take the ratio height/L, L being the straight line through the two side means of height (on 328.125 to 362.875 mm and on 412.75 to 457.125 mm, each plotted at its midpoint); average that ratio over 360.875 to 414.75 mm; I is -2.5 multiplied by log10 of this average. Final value 0.28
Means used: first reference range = 80.8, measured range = 64.9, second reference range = 87.1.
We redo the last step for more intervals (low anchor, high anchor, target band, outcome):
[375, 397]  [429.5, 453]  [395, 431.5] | -0.226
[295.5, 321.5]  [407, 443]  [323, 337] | -0.005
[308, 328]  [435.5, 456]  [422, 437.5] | -0.033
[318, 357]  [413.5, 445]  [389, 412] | 0.063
